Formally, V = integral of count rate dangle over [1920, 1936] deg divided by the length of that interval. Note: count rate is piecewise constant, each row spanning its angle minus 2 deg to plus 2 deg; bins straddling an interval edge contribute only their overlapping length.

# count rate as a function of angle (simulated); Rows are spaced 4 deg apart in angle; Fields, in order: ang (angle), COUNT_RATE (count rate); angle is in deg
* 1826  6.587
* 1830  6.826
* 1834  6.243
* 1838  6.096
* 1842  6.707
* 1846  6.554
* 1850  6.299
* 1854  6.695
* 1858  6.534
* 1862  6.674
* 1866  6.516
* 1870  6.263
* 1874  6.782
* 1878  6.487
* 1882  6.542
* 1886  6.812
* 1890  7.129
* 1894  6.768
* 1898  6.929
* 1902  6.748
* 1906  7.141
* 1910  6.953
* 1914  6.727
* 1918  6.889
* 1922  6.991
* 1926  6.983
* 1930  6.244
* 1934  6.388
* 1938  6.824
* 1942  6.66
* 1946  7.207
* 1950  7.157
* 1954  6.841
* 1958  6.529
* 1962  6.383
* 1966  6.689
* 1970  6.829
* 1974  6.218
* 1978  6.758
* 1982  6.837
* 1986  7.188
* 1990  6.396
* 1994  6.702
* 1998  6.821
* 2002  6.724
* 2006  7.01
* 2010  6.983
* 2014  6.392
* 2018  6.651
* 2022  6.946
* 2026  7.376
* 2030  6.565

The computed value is 6.65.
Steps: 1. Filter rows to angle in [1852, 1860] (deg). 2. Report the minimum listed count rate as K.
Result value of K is 6.534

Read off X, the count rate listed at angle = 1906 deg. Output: 7.141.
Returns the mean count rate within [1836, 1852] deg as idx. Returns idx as 6.41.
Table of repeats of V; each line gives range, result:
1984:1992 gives 6.79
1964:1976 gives 6.58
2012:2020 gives 6.52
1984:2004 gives 6.77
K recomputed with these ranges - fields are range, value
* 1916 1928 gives 6.889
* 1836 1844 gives 6.096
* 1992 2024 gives 6.392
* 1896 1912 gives 6.748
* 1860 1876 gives 6.263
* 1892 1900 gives 6.768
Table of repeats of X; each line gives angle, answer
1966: 6.689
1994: 6.702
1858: 6.534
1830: 6.826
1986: 7.188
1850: 6.299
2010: 6.983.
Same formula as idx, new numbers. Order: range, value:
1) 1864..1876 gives 6.52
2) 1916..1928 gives 6.95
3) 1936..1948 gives 6.9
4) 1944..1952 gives 7.18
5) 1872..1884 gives 6.6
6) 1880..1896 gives 6.81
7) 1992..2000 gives 6.76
